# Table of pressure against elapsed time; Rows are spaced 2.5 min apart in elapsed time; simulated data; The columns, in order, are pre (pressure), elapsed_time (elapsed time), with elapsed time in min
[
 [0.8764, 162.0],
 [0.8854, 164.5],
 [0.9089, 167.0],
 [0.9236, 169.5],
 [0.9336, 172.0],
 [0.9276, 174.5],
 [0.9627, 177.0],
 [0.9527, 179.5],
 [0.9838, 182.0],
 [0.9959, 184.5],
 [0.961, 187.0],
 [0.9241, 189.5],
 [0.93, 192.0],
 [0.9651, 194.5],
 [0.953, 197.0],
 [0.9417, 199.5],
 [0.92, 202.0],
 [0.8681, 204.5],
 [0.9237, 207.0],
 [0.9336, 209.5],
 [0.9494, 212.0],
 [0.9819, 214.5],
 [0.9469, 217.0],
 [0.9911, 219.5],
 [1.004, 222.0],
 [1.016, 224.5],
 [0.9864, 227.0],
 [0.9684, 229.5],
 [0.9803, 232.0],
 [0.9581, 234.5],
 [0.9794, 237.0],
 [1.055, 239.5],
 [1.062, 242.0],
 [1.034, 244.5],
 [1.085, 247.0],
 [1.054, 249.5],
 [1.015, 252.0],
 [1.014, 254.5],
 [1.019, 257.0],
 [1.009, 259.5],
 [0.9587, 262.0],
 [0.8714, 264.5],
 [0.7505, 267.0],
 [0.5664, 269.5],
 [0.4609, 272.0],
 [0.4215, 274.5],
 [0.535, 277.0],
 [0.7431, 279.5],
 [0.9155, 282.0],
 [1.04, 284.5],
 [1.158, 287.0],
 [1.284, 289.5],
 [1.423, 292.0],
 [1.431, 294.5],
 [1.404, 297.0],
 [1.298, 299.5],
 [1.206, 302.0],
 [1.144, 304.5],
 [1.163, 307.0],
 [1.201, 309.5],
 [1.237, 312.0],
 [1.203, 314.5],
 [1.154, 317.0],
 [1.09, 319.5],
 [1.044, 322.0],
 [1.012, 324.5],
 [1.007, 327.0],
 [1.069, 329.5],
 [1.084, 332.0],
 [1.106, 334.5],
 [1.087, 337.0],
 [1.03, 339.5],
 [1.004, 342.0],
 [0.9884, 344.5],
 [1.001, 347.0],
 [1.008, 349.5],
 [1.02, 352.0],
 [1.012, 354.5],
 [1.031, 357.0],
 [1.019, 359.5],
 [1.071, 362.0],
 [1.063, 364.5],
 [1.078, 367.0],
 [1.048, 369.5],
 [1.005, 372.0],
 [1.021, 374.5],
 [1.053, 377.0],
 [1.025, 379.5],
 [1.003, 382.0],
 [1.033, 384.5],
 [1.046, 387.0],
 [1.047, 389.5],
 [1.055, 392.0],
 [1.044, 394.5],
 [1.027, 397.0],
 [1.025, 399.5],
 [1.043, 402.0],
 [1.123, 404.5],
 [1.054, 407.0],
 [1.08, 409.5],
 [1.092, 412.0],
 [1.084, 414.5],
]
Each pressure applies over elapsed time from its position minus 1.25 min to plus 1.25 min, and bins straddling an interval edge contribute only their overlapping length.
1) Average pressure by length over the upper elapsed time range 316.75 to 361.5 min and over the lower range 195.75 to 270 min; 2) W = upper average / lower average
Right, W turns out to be 1.08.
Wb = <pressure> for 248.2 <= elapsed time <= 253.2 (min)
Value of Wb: 1.04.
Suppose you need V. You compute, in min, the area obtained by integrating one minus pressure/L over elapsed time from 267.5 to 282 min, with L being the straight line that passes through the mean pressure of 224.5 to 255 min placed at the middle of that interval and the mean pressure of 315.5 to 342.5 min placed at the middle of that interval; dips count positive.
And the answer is 6.3 min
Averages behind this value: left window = 1.02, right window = 1.07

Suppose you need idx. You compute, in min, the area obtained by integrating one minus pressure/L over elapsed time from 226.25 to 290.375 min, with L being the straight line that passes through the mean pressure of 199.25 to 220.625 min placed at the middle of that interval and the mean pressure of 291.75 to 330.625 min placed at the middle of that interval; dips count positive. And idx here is 8.2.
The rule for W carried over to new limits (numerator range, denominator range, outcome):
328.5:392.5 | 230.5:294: 1.10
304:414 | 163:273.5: 1.13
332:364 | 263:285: 1.49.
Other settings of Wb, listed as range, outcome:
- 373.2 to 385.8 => 1.03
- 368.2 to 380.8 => 1.03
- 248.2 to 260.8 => 1.02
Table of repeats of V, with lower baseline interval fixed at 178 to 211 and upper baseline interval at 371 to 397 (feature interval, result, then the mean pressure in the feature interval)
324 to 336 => -0.61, 1.06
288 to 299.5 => -4.42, 1.37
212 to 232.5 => -0.57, 0.982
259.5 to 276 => 4.76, 0.695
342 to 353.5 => 0.13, 1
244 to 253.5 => -0.77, 1.05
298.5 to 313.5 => -3.17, 1.21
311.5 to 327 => -1.64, 1.11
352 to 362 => -0.06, 1.03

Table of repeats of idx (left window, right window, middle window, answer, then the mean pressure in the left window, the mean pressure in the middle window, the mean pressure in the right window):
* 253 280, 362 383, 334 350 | -1.2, 0.762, 1.03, 1.04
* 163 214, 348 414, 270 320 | -3.5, 0.938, 1.07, 1.04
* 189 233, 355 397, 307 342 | -3.0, 0.955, 1.1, 1.04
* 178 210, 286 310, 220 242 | 1.3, 0.943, 0.997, 1.27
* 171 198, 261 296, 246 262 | -2.0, 0.954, 1.03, 0.9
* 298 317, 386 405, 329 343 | 1.1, 1.21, 1.06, 1.05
